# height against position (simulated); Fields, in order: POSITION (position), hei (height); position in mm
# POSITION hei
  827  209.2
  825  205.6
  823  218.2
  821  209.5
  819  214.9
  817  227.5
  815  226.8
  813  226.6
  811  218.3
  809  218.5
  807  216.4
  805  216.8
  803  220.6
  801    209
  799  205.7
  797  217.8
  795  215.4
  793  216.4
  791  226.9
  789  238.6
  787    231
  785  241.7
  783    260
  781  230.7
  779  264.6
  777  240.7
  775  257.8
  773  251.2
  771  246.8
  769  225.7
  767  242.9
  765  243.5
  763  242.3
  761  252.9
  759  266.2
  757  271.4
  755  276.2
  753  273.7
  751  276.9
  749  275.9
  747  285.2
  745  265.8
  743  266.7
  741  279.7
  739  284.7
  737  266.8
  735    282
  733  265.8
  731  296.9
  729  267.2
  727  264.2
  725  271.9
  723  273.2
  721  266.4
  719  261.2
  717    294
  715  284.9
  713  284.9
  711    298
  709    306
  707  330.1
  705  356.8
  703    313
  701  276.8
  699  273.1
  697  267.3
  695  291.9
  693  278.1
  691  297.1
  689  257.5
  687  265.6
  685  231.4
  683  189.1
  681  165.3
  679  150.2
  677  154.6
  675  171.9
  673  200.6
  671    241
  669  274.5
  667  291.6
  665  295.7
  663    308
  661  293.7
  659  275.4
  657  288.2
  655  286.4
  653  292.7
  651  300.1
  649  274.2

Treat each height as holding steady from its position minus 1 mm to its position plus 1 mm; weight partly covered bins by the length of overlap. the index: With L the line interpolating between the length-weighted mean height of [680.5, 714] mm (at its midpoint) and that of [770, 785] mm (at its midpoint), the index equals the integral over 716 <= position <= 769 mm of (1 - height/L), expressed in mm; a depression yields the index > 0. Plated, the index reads -1.5 mm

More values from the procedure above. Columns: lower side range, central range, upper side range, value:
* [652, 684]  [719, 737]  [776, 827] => -2.92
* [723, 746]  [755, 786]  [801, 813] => -0.51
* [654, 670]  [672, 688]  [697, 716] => 5.60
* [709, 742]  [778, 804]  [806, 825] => 0.69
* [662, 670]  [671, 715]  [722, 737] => 4.39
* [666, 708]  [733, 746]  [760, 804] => -1.66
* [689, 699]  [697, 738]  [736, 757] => -1.24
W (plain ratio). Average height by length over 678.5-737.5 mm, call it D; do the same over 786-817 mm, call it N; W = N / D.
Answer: 0.81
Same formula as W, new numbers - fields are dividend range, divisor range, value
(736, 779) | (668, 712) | 1.03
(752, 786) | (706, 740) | 0.89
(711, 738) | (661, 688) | 1.21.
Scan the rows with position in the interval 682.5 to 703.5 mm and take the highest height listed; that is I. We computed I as 313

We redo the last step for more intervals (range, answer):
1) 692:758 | 356.8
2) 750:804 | 276.9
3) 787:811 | 238.6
